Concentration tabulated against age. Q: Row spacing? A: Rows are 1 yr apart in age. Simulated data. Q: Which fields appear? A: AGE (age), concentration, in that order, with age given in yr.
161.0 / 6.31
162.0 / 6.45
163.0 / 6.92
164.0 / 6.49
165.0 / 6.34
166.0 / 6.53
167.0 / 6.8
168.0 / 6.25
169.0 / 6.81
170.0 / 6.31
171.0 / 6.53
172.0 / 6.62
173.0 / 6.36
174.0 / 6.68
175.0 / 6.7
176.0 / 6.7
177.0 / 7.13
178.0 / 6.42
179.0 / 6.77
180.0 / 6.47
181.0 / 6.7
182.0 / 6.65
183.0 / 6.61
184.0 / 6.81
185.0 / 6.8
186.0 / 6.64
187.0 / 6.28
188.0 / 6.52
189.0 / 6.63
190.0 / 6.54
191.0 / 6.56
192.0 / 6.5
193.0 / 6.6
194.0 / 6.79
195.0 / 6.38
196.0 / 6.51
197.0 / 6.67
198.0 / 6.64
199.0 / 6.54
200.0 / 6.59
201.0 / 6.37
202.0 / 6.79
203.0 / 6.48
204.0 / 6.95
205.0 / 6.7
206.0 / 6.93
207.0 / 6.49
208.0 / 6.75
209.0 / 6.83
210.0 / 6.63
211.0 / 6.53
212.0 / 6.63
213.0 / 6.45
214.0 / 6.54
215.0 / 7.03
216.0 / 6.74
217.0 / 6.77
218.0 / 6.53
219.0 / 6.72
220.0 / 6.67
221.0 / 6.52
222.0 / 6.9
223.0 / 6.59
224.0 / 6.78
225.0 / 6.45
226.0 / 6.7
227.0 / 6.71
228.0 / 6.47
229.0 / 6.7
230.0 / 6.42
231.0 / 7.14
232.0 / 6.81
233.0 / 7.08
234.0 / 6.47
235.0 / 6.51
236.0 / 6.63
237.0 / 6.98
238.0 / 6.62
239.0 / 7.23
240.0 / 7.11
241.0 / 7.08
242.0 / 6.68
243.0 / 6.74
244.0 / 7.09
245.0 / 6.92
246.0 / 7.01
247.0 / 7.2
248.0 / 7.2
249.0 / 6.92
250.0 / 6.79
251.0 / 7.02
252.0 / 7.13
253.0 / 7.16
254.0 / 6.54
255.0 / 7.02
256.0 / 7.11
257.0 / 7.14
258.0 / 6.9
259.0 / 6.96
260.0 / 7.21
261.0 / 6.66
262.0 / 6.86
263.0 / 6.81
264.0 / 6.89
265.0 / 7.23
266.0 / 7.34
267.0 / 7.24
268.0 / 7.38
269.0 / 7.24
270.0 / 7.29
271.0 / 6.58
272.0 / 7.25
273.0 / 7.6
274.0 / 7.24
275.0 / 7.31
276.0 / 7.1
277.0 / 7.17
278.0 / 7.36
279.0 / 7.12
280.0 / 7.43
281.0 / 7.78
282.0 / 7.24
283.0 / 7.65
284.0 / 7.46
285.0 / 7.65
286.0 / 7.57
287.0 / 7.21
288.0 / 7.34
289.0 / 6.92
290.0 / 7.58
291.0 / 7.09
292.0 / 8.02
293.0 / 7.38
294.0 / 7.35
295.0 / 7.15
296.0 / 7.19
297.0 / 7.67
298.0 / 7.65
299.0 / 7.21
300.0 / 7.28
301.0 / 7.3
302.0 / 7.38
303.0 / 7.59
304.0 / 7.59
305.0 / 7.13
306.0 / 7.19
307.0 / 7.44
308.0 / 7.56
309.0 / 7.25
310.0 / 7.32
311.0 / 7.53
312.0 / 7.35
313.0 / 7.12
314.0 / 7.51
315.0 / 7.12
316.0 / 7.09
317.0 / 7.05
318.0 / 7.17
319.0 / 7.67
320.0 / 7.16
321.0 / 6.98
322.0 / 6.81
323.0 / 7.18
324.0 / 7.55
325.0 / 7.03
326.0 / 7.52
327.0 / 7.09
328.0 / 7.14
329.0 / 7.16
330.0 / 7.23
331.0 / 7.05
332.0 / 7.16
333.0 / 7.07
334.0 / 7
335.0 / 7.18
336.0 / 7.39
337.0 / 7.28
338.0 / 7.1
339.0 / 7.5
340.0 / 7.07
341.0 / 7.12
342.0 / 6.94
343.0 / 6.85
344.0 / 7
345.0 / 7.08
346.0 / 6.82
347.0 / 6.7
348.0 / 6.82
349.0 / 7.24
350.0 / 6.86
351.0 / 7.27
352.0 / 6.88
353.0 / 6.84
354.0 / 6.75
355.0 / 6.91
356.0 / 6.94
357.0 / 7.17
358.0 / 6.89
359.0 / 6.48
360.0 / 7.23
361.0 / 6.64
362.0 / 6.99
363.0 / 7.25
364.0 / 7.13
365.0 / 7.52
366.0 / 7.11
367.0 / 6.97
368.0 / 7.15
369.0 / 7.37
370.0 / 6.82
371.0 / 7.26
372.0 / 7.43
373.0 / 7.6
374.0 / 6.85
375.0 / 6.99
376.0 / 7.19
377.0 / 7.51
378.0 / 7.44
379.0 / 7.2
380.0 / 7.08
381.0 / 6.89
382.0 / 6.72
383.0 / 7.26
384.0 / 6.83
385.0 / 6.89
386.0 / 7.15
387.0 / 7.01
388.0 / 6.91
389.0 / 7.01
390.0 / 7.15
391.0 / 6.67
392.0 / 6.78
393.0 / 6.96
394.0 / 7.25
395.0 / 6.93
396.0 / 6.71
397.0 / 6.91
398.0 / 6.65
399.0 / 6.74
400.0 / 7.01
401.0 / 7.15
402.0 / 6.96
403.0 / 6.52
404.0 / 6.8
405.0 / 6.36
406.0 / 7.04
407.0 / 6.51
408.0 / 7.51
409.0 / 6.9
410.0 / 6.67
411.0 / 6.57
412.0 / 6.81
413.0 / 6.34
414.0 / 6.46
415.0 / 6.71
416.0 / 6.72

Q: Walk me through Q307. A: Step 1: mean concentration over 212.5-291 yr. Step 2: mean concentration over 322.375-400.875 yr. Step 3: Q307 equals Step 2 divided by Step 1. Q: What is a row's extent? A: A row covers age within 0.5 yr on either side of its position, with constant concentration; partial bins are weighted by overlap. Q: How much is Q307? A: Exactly 1.0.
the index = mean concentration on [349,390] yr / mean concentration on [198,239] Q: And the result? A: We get 1.1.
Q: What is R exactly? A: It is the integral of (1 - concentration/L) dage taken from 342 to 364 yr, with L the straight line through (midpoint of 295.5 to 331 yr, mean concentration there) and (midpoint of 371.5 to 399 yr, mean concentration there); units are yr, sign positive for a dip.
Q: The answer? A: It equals 0.6 yr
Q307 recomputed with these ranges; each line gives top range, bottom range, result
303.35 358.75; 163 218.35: 1.08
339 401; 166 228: 1.06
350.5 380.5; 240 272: 1.01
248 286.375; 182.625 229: 1.08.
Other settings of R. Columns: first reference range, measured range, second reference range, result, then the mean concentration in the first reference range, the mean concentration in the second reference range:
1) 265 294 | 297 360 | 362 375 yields 0.83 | 7.34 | 7.19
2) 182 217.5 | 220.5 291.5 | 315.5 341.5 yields -1.60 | 6.64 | 7.18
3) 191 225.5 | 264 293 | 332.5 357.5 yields -2.05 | 6.65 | 7.03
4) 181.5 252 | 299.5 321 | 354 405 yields -1.34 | 6.72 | 7.01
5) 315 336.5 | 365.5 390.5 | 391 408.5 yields -0.56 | 7.17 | 6.86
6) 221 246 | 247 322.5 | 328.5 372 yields -3.67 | 6.78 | 7.06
